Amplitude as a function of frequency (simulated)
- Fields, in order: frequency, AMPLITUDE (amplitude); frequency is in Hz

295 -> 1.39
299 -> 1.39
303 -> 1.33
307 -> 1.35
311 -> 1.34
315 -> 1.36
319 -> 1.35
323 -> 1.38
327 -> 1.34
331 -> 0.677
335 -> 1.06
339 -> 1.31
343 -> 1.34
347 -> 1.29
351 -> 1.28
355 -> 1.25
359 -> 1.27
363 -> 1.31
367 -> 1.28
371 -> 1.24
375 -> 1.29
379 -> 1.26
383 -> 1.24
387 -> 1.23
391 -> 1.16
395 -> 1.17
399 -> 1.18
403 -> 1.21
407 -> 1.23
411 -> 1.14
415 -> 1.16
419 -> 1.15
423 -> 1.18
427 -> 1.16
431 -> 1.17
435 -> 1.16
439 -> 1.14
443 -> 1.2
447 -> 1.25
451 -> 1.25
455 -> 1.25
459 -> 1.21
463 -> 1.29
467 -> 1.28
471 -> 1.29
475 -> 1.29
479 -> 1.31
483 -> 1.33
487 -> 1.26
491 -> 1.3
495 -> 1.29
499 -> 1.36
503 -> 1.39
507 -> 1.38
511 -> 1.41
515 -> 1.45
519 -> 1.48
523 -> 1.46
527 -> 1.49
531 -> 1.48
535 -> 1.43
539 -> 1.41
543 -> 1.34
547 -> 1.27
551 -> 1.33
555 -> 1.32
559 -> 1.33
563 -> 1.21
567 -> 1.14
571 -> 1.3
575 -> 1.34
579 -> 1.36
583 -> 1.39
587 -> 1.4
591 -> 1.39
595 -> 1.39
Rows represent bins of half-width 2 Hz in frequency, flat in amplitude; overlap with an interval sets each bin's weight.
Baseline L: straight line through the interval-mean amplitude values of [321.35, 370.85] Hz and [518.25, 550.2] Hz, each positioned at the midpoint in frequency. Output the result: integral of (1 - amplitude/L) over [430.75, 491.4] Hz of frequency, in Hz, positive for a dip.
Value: 4.2 Hz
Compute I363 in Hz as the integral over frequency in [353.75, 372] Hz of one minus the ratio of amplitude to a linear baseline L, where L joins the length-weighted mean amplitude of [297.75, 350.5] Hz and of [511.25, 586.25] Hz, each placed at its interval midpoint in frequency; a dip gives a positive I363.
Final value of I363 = 0.2 Hz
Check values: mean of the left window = 1.27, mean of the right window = 1.36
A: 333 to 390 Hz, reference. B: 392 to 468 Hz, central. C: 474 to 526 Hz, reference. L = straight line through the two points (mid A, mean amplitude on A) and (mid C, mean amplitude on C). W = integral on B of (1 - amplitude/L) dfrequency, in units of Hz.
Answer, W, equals 6.6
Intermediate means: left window 1.26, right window 1.37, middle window 1.2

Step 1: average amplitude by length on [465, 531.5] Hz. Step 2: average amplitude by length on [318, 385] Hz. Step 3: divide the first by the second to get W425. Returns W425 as 1.10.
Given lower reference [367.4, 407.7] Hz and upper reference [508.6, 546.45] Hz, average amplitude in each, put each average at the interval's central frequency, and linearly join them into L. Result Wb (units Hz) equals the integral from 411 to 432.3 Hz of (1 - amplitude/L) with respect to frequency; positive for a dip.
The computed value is 1.88 Hz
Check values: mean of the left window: 1.22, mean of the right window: 1.43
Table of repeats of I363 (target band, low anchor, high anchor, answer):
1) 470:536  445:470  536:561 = -4.0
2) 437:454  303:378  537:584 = 1.0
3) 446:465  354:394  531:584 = 0.5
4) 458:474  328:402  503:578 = 0.4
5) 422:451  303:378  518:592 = 2.7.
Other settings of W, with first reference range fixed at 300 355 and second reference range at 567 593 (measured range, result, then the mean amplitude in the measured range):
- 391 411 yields 1.6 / 1.19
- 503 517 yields -0.9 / 1.41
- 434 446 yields 1.2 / 1.17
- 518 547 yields -2.1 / 1.43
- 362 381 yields 0.1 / 1.27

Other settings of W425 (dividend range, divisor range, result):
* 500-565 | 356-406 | 1.12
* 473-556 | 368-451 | 1.14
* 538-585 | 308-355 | 1.05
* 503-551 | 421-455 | 1.19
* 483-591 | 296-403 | 1.08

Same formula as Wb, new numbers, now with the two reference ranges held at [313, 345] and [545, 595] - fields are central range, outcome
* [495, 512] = -1.0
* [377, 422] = 2.2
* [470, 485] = -0.3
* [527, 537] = -1.2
